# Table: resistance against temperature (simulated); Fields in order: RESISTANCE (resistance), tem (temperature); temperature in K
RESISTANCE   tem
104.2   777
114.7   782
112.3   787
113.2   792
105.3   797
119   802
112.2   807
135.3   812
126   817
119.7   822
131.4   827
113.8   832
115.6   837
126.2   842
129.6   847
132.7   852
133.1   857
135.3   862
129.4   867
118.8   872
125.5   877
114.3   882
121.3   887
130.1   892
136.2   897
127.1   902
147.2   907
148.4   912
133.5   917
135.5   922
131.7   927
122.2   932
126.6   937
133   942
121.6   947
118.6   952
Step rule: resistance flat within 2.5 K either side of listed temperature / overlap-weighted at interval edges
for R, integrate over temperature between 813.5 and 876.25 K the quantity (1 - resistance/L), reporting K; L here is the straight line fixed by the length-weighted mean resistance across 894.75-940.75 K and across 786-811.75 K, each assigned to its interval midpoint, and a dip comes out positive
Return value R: -2.1 K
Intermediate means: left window 114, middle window 126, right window 134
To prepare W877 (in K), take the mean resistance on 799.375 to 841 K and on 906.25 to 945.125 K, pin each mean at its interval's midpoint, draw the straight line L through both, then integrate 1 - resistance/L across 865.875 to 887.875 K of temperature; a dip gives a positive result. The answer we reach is 1.18 K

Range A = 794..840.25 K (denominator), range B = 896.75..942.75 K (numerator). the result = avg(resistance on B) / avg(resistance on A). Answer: 1.12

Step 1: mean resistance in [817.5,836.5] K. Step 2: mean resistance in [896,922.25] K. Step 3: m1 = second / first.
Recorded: 1.1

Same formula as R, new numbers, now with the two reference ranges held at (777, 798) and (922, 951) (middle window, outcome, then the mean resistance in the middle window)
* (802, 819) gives -1.5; 124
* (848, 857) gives -1.1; 132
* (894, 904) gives -0.7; 132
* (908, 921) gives -1.7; 141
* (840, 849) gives -0.8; 128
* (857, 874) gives -1.3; 129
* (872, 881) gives -0.1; 122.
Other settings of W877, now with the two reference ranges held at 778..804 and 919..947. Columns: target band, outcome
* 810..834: -1.9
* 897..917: -2.1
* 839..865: -2.5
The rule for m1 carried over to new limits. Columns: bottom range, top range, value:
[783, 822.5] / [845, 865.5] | 1.13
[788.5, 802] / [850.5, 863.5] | 1.20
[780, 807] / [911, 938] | 1.17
